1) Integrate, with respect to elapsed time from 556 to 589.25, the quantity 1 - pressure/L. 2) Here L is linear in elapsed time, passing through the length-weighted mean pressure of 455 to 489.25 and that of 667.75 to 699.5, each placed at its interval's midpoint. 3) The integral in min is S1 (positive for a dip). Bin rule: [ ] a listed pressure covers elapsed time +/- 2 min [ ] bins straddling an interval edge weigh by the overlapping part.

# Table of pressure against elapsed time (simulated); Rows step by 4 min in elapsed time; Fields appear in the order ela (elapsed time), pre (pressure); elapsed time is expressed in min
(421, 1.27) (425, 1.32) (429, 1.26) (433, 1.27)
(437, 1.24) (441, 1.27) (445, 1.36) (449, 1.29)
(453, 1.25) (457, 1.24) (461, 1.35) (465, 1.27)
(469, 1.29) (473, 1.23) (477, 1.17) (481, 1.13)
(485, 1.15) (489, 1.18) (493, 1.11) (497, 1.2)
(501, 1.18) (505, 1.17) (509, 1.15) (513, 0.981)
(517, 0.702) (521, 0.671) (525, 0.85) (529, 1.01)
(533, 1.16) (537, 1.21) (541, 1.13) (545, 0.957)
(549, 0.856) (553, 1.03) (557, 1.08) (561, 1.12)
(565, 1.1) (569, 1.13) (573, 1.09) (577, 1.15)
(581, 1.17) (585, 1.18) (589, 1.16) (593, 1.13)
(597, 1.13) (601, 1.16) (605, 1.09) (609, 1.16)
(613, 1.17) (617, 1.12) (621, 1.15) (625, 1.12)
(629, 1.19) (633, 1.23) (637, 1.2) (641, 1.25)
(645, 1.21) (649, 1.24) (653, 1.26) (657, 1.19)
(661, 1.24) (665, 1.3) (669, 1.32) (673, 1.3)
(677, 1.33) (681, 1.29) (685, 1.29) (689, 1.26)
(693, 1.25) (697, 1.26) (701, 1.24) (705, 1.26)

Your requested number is 3.3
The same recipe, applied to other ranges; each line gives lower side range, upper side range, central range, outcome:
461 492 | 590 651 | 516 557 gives 7.66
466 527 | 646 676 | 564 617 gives 2.04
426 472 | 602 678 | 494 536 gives 8.10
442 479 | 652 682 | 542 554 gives 3.00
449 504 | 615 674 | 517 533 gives 4.61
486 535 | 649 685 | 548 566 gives 1.01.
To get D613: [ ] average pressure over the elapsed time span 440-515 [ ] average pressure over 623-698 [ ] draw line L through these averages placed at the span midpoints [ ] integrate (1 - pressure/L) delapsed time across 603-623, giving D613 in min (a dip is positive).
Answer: 1.62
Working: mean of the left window 1.21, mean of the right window 1.25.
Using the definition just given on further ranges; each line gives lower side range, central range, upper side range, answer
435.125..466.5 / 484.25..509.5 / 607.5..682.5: 2.10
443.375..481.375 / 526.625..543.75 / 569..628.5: 1.20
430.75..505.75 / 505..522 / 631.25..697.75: 4.32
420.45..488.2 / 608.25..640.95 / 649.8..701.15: 2.46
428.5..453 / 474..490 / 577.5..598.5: 1.09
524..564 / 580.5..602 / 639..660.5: -0.48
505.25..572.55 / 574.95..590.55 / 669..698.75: -0.97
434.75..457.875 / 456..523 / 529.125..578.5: 4.20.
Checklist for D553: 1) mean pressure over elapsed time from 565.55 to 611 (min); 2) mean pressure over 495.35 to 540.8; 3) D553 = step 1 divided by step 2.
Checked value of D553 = 1.11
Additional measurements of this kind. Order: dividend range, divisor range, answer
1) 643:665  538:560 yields 1.20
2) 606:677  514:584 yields 1.19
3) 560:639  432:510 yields 0.94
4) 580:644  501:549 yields 1.16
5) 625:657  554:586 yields 1.08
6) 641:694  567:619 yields 1.11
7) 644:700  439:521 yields 1.08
